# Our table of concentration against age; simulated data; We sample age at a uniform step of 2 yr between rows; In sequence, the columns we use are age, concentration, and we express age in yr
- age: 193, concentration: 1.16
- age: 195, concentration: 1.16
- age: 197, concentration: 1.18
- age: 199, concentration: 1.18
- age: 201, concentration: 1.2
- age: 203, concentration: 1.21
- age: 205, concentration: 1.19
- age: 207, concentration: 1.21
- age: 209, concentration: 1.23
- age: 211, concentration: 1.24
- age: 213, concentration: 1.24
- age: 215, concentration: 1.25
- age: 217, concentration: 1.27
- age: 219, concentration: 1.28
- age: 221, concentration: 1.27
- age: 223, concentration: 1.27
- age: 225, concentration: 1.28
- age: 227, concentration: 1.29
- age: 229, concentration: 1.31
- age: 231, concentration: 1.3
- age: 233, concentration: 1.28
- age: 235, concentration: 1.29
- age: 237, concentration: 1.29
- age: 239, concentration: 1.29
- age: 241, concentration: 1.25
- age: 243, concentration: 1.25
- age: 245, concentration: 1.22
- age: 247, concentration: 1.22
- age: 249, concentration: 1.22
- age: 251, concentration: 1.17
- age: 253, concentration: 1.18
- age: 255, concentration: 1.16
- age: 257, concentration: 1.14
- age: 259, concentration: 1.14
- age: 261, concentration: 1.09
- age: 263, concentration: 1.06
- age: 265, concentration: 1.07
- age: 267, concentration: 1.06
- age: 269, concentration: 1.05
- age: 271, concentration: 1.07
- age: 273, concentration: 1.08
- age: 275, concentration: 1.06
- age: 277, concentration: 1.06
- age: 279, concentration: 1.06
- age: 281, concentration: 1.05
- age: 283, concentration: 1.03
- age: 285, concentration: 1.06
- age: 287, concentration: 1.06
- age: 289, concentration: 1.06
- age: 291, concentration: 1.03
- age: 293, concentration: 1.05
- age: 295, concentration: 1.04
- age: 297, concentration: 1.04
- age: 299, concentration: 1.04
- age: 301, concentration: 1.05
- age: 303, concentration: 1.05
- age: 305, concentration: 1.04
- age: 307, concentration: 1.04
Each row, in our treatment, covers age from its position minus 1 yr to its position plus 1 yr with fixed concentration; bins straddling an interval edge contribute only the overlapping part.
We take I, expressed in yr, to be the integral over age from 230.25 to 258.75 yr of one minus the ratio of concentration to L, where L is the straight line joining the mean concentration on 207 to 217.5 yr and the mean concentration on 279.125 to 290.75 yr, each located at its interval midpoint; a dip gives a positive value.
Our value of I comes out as -1.8 yr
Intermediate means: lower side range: 1.24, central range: 1.23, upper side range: 1.05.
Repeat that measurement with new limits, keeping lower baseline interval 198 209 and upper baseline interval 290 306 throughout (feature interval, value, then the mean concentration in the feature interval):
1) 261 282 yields 0.5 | 1.06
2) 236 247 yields -1.2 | 1.26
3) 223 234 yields -1.2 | 1.29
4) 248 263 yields -0.5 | 1.15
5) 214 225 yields -0.9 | 1.27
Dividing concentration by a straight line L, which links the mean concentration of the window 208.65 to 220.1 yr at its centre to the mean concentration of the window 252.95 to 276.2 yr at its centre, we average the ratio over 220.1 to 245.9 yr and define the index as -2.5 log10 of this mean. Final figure -0.073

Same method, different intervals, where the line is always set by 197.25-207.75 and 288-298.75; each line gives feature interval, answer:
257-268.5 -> 0.01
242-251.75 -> -0.09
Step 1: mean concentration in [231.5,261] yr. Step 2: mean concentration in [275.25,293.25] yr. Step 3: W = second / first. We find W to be 0.86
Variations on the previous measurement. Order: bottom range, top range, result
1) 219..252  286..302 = 0.83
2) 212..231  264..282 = 0.83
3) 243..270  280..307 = 0.92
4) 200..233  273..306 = 0.84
